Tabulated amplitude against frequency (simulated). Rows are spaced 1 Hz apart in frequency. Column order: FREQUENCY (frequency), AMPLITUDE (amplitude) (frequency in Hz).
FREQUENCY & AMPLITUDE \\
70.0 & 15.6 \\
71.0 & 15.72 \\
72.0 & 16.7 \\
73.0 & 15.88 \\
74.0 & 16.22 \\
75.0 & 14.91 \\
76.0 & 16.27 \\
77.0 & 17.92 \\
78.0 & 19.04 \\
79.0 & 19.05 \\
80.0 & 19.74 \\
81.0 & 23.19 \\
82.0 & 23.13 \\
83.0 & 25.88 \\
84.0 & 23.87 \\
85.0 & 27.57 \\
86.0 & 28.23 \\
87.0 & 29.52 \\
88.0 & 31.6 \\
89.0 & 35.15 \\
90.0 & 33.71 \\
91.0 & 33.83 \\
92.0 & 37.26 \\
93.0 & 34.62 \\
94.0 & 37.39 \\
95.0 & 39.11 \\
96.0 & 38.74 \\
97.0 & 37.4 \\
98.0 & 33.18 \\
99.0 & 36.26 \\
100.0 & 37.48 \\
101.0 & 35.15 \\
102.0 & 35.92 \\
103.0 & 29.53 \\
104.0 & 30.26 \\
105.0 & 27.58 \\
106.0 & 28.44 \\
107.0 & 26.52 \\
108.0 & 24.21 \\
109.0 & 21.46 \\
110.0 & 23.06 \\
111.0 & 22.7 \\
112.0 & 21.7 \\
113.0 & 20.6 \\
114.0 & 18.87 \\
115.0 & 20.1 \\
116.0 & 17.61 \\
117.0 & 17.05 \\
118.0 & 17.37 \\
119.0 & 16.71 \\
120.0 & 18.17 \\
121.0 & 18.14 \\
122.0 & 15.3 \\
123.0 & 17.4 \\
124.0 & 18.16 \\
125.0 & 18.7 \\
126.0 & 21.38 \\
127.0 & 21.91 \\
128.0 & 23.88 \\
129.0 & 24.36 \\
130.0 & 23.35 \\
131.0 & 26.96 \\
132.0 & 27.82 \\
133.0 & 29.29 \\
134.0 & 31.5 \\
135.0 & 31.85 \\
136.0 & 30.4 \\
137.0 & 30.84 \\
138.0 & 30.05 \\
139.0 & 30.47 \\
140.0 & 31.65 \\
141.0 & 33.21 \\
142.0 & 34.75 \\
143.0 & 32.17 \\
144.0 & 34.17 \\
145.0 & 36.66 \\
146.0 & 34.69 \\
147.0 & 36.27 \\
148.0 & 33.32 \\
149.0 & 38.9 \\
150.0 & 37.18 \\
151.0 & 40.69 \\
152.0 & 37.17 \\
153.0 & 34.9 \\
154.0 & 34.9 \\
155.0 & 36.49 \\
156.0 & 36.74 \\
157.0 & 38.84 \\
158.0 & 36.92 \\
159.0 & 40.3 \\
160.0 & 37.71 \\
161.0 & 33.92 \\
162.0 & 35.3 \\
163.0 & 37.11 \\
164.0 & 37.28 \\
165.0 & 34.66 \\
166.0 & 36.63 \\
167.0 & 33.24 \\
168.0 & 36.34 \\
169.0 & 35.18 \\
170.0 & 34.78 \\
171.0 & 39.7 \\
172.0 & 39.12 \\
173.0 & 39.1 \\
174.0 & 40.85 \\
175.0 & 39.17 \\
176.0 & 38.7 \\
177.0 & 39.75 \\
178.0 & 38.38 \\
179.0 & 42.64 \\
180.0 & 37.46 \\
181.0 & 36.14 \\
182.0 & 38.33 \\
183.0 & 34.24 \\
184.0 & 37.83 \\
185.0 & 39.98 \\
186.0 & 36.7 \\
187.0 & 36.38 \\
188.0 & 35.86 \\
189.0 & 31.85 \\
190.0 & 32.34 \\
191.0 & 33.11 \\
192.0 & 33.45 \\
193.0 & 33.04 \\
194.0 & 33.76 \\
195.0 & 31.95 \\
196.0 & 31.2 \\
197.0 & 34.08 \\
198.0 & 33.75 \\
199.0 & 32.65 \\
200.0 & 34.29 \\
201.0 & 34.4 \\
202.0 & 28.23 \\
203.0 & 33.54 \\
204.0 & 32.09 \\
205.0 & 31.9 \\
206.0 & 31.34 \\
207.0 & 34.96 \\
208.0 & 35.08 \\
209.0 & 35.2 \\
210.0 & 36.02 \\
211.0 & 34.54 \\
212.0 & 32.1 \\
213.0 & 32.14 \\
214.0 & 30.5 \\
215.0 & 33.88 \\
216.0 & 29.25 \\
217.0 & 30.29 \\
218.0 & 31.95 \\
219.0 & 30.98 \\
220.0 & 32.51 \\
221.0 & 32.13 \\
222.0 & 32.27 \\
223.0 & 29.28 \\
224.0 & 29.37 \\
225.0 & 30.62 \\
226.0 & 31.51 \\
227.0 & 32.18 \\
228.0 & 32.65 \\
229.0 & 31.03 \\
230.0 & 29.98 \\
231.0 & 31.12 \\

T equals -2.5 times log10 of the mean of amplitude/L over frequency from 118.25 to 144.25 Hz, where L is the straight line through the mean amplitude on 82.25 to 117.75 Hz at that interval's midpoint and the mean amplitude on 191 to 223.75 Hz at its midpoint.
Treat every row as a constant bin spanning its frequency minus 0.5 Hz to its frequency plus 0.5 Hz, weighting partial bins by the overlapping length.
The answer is 0.17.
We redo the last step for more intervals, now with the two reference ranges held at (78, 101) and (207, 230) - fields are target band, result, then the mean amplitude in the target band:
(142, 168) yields -0.15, 36.2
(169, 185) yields -0.21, 38.4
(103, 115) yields 0.28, 24.2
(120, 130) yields 0.49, 20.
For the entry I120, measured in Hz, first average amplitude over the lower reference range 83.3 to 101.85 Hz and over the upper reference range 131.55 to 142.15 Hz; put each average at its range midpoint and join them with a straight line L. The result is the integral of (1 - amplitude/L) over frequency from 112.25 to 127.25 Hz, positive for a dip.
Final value 6.35 Hz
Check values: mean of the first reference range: 33.8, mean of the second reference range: 31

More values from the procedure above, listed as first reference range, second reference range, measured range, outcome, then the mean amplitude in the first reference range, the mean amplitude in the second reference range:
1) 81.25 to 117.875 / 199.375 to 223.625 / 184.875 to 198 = -0.89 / 28.9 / 32.4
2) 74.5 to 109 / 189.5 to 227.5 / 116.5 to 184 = -3.04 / 29.1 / 32.4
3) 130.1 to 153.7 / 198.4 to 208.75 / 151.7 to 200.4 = -4.74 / 33.1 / 32.9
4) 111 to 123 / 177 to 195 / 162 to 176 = -2.43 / 18.5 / 36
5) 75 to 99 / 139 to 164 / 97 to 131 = 8.15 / 28.8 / 35.9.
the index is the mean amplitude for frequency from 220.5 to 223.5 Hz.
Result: 31.2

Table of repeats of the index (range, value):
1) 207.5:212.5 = 34.6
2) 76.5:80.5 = 18.9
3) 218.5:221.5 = 31.9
